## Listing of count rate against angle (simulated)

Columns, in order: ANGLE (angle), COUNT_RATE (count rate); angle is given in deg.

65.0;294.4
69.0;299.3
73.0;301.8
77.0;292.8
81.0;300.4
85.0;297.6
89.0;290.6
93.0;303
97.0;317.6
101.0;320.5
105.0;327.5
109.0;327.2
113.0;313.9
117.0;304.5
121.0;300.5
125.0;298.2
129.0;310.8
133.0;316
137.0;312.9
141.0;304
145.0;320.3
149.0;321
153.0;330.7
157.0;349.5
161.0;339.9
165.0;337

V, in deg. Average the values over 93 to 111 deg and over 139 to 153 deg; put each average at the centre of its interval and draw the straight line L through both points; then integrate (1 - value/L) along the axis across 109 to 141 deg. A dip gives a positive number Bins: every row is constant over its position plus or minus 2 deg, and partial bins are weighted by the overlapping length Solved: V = 1.0 deg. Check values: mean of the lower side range 321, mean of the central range 309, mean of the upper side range 317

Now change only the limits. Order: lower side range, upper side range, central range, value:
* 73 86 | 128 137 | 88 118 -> -0.93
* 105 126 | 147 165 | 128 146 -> 0.64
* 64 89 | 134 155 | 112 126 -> 0.27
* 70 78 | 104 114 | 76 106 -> 0.43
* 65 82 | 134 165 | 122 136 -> 0.45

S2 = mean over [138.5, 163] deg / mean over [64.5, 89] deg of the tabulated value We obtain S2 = 1.1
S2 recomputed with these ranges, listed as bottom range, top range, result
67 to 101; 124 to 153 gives 1.04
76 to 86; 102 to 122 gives 1.06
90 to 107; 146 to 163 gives 1.06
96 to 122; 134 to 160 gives 1.02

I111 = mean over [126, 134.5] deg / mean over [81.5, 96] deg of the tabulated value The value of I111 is 1.0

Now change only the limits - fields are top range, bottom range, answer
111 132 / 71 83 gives 1.03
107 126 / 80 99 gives 1.02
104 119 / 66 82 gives 1.07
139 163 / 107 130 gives 1.06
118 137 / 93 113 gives 0.96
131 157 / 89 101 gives 1.04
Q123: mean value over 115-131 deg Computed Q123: 304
